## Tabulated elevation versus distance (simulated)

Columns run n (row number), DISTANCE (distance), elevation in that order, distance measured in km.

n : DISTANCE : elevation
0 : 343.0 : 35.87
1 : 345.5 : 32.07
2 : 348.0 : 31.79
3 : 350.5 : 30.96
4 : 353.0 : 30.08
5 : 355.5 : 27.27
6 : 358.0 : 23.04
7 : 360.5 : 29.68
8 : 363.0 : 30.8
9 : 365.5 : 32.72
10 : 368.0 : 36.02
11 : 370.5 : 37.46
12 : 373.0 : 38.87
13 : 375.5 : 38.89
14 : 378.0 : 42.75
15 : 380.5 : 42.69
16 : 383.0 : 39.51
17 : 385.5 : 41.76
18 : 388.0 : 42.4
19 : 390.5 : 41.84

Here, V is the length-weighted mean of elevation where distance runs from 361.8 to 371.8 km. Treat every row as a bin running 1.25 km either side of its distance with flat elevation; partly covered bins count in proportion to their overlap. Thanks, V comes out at 34.3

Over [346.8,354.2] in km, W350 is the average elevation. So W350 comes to 30.9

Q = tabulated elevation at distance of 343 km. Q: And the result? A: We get 35.87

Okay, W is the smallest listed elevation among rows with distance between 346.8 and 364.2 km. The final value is 23.04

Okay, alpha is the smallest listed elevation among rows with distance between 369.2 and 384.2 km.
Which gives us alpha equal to 37.46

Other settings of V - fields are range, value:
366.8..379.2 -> 38.8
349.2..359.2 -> 27.9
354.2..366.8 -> 28.7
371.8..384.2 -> 40.6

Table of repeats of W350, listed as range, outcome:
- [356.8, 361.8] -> 26.4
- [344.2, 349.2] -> 32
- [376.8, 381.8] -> 42.7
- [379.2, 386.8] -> 41.3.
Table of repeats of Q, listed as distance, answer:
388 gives 42.4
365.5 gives 32.72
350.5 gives 30.96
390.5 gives 41.84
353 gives 30.08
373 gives 38.87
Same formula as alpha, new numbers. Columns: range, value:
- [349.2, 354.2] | 30.08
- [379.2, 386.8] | 39.51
